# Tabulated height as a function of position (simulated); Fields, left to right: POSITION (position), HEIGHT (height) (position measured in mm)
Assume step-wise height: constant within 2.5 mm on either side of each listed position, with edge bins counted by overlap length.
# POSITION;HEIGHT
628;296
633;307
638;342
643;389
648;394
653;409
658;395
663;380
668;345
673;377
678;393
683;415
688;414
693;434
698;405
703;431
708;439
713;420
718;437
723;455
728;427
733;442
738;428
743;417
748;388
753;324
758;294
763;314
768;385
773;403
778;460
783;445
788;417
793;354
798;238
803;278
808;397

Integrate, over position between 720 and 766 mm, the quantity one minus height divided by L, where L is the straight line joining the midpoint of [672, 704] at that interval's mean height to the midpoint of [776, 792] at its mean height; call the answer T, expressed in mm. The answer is 3.7 mm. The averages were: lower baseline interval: 410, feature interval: 388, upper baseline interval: 432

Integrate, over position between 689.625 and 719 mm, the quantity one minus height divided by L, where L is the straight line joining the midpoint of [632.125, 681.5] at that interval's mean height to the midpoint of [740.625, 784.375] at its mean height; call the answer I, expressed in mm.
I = -3.8 mm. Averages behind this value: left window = 376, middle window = 427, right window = 379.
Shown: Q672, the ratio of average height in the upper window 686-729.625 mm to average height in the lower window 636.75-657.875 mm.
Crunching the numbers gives 1.11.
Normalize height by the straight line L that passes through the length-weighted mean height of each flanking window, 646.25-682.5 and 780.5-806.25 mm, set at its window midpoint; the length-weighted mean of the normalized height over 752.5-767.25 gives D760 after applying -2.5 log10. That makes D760 0.13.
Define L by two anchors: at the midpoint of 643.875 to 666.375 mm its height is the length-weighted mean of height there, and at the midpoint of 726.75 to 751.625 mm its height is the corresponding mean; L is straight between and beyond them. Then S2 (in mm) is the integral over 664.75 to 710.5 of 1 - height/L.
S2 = -0.5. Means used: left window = 392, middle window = 405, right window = 416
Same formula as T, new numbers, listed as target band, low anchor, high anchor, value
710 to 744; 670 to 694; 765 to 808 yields -3.70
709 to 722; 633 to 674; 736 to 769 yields -2.33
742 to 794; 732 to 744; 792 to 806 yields -4.13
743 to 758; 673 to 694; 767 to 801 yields 1.40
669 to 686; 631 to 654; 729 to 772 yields -0.97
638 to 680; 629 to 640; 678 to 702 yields -2.56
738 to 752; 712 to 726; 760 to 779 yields 0.39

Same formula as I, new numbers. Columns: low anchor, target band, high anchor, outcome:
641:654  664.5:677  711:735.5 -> 1.3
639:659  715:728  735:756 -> -1.7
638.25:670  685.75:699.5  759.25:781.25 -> -1.2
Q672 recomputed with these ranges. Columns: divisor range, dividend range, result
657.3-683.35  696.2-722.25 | 1.13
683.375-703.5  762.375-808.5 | 0.88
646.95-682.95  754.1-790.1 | 1.00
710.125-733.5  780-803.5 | 0.81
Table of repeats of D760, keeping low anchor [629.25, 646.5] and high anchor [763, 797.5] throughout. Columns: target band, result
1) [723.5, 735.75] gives -0.164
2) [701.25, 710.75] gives -0.180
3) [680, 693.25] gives -0.156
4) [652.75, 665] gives -0.118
